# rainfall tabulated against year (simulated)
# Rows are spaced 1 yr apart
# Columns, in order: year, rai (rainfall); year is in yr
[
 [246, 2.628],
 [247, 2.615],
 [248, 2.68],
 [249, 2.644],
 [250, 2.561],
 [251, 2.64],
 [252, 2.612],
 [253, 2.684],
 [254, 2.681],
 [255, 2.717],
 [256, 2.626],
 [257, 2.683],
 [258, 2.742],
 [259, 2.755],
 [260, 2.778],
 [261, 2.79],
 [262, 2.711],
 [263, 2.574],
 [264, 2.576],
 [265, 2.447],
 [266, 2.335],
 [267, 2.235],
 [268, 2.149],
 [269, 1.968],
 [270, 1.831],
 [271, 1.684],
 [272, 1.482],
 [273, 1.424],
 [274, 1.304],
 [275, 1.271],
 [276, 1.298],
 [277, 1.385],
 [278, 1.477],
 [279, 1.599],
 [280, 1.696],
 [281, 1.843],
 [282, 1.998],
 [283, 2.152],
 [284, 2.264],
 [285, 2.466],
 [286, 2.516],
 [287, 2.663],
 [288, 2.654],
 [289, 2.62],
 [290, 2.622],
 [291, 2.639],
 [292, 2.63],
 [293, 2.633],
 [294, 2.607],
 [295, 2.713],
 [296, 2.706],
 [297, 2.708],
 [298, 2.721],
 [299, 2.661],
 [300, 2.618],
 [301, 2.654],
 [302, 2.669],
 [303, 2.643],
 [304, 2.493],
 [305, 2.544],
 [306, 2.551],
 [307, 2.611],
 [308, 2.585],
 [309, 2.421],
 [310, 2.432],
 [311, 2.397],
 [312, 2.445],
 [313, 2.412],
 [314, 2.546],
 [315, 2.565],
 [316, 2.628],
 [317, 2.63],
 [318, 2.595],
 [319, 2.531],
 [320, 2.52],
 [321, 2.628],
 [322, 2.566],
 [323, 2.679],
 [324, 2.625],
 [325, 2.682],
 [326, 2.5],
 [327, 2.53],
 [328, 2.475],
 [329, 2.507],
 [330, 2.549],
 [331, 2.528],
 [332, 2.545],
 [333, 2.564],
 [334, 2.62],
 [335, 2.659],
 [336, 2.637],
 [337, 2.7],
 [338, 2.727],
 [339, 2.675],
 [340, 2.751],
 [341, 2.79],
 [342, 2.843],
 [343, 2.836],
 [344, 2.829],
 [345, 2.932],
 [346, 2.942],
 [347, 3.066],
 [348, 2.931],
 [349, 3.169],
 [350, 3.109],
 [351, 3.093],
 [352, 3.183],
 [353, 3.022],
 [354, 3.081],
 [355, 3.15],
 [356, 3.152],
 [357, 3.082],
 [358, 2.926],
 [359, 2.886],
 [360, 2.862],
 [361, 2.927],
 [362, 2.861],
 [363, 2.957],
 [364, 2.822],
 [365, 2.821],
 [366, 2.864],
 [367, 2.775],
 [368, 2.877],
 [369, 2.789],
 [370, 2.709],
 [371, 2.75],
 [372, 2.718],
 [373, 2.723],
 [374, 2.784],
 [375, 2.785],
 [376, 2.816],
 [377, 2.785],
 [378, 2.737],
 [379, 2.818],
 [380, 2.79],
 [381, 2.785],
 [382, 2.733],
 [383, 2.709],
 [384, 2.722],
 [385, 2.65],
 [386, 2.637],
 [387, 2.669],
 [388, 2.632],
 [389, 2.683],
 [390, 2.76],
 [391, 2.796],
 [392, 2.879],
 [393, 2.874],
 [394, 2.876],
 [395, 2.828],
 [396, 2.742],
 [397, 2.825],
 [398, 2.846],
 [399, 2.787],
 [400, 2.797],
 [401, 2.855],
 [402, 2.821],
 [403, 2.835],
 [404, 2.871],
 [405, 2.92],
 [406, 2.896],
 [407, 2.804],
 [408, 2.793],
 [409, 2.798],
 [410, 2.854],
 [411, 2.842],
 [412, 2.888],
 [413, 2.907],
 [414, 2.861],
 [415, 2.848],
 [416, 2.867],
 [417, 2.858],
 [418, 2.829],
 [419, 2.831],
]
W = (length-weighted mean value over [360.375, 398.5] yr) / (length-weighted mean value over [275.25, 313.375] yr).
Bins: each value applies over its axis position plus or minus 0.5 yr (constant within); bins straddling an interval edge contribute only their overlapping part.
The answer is 1.2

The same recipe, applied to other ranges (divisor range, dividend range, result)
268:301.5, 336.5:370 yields 1.35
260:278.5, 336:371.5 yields 1.48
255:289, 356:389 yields 1.30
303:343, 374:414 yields 1.08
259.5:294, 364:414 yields 1.30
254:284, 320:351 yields 1.30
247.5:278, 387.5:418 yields 1.25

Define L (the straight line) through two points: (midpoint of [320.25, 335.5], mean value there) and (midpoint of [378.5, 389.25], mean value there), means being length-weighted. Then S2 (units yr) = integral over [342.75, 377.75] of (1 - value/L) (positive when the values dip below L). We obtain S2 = -3.43 yr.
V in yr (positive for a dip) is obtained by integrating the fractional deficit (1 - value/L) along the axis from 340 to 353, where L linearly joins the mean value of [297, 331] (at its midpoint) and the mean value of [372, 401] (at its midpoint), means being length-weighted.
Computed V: -1.5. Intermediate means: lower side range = 2.57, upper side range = 2.77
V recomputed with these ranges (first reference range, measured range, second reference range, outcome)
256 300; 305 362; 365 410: -4.4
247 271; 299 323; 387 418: 0.7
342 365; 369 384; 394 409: 0.8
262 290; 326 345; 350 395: -1.0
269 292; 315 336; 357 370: -1.1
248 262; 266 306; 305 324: 6.0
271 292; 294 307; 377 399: -3.2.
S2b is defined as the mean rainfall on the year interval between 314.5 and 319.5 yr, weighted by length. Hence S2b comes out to 2.59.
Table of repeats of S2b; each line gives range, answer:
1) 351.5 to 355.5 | 3.11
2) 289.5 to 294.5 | 2.63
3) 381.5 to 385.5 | 2.7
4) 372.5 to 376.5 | 2.78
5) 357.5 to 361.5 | 2.9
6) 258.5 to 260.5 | 2.77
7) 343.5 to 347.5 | 2.94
